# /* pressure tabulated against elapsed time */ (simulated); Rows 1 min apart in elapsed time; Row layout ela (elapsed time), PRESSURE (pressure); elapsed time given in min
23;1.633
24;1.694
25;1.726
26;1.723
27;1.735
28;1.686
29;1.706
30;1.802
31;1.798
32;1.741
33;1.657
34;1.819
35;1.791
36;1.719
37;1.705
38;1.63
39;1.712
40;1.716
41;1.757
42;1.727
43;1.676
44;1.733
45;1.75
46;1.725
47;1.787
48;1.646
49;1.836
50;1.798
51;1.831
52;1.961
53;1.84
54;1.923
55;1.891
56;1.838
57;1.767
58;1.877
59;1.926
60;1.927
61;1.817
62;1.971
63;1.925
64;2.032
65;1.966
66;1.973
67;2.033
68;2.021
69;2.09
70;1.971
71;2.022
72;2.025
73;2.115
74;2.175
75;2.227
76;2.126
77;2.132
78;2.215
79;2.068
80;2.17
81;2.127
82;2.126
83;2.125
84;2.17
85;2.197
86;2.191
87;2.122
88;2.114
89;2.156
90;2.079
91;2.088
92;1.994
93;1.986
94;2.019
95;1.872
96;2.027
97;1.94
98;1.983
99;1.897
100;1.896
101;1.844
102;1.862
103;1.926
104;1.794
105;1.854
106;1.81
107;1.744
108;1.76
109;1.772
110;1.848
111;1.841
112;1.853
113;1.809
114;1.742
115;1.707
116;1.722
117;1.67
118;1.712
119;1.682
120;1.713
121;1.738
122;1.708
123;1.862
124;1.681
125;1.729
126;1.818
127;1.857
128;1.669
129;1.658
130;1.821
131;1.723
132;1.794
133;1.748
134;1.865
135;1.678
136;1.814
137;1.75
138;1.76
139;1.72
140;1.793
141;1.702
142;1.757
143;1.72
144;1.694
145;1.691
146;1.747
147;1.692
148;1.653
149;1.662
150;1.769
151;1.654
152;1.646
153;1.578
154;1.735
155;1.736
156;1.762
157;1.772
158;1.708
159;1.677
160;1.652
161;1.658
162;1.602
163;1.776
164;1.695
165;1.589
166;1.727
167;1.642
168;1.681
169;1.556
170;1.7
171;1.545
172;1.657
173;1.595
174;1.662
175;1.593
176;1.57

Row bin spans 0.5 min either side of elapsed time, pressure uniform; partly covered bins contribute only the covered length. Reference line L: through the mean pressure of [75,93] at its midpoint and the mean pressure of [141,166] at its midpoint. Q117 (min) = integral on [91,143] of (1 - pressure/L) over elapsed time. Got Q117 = 3.1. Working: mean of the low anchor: 2.13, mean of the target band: 1.8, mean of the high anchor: 1.69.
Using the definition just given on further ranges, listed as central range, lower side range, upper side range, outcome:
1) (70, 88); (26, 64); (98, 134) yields -3.5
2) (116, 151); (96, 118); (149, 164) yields 0.4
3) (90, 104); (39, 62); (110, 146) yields -1.4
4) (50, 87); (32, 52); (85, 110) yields -3.5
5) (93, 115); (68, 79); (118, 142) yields 0.6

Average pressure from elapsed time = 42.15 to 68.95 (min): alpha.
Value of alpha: 1.87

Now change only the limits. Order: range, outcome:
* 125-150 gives 1.74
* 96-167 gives 1.75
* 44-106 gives 1.98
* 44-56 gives 1.81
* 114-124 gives 1.72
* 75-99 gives 2.09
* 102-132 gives 1.77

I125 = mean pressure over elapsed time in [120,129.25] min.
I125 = 1.75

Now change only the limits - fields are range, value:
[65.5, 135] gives 1.92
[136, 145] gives 1.74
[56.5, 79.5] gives 2.02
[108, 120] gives 1.76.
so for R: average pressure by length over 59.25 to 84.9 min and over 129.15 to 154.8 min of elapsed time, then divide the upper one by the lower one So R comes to 0.8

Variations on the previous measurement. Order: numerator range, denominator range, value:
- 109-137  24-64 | 0.98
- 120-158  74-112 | 0.87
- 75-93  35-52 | 1.22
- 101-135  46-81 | 0.90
